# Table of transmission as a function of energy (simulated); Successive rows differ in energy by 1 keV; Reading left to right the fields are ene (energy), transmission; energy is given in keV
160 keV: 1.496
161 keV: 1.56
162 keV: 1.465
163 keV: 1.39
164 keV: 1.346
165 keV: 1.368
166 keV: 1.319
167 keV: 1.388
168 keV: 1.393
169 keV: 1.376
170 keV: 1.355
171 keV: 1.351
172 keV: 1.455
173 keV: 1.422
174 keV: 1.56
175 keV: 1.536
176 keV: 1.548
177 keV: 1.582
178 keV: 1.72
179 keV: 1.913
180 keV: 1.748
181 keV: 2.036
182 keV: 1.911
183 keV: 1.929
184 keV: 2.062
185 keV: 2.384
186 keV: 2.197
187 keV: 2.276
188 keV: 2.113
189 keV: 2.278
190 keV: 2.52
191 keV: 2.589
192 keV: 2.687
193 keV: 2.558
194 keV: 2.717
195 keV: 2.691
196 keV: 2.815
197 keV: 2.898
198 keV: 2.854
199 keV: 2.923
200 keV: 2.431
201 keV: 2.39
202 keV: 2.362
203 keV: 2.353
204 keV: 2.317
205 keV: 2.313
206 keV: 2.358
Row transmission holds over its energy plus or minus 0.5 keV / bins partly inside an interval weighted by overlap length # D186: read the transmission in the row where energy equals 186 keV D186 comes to 2.197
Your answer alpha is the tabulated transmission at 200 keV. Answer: 2.431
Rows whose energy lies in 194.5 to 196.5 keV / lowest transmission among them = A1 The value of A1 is 2.691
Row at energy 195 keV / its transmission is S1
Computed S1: 2.691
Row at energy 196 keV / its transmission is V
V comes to 2.815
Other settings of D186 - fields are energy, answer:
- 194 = 2.717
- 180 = 1.748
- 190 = 2.52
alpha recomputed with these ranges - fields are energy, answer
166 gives 1.319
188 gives 2.113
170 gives 1.355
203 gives 2.353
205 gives 2.313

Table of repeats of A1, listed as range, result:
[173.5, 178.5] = 1.536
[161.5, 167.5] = 1.319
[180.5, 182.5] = 1.911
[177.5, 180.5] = 1.72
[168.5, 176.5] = 1.351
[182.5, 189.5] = 1.929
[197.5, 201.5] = 2.39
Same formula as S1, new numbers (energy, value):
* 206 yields 2.358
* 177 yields 1.582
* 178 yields 1.72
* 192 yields 2.687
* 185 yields 2.384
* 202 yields 2.362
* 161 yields 1.56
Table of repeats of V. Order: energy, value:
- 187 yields 2.276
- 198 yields 2.854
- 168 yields 1.393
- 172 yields 1.455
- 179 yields 1.913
